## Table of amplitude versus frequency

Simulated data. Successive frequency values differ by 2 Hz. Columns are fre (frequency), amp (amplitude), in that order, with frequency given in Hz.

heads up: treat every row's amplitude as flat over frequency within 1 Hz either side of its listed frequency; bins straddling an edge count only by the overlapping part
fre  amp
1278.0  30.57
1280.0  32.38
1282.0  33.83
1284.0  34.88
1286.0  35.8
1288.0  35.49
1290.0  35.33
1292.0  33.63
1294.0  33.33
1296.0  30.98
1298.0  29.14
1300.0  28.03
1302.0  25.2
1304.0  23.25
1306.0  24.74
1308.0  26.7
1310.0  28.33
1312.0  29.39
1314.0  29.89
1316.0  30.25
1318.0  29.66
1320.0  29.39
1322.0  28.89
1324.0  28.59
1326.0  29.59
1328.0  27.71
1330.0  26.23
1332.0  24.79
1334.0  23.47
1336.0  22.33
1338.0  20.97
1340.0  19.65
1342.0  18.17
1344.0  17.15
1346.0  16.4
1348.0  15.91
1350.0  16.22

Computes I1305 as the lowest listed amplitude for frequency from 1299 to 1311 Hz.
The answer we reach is 23.25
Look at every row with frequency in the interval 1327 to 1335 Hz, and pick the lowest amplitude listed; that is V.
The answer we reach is 23.47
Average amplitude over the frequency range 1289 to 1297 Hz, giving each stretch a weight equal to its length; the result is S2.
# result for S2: 33.3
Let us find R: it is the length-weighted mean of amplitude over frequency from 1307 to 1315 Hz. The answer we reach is 28.6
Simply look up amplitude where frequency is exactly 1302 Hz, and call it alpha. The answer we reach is 25.2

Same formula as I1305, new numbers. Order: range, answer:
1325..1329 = 27.71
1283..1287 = 34.88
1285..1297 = 30.98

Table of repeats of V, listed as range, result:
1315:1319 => 29.66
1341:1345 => 17.15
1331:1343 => 18.17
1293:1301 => 28.03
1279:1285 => 32.38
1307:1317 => 26.7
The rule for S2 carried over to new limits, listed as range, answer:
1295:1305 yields 27.3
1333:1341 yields 21.6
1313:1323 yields 29.6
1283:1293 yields 35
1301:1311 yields 25.6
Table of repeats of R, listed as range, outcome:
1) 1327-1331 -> 27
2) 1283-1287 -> 35.3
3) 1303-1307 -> 24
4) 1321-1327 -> 29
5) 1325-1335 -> 26.4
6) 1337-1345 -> 19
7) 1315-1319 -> 30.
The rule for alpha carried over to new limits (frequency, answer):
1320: 29.39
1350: 16.22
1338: 20.97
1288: 35.49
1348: 15.91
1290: 35.33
